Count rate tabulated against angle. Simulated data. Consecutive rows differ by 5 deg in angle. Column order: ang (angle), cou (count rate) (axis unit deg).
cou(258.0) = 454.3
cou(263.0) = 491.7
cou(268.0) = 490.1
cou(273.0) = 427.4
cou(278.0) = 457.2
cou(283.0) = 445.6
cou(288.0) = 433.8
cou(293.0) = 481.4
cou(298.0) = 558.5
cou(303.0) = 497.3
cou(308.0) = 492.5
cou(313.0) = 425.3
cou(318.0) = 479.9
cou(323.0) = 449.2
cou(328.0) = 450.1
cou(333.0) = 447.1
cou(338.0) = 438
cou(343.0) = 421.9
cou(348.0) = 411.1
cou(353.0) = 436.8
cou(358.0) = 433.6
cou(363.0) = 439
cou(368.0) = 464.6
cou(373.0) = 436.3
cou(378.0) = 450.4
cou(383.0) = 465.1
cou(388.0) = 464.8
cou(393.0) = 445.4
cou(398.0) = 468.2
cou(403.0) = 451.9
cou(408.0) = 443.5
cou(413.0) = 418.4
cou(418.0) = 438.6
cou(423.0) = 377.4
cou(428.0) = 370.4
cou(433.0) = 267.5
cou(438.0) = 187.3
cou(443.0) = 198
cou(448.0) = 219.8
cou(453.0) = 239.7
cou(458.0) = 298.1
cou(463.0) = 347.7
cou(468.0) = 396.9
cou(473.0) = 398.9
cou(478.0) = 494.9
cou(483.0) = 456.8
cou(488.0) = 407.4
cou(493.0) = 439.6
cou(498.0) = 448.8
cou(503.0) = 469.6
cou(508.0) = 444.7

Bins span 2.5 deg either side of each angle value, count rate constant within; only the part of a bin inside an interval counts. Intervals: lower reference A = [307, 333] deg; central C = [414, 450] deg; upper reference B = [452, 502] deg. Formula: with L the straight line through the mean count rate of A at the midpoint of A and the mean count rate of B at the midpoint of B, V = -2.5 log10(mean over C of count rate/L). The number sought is 0.36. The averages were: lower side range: 456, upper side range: 400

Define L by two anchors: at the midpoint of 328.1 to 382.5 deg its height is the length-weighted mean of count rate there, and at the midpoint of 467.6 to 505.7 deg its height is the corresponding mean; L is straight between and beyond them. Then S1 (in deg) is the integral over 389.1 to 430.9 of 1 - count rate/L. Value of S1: 1.3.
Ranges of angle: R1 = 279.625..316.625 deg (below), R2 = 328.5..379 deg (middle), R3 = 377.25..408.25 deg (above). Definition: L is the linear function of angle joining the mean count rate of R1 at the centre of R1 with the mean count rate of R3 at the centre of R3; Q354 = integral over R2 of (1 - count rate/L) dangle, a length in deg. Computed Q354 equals 2.9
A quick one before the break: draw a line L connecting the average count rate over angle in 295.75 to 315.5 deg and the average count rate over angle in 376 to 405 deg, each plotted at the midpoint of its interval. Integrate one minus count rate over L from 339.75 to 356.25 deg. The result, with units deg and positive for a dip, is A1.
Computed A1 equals 1.8 deg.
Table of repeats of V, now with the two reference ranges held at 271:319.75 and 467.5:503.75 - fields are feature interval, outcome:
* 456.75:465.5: 0.33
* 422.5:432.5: 0.27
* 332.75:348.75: 0.08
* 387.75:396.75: 0.00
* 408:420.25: 0.05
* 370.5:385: 0.02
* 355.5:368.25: 0.04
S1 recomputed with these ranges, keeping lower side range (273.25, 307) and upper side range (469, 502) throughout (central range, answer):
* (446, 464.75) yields 7.2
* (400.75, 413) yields 0.4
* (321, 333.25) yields 0.5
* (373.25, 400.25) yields 0.1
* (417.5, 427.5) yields 1.3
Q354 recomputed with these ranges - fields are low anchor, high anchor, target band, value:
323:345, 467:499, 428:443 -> 6.6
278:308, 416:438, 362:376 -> -1.6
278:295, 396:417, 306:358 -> 0.7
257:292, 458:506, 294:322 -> -2.2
